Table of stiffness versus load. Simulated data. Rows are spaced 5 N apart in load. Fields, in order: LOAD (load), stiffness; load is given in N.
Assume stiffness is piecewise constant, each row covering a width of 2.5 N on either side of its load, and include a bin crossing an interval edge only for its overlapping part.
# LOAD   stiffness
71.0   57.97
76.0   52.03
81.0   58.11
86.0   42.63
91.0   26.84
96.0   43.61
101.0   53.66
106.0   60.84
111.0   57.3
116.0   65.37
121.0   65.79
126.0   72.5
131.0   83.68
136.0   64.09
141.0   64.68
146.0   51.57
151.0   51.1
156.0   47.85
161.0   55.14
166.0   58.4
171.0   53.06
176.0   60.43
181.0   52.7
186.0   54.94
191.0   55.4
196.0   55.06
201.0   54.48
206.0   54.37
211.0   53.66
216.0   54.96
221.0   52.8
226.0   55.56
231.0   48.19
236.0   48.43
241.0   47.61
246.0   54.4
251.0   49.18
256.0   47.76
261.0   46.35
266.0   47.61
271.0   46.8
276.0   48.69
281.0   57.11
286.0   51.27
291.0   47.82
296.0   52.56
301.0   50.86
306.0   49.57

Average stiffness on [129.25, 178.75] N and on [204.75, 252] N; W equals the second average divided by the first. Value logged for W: 0.9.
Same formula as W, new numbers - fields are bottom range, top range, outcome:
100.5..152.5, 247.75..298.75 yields 0.78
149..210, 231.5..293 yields 0.91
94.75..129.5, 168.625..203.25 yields 0.90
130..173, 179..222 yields 0.94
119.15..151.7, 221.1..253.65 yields 0.77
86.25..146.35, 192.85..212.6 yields 0.93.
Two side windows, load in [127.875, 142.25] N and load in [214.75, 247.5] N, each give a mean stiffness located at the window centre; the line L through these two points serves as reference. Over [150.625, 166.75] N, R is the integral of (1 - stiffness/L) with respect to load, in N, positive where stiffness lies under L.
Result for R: 3.3 N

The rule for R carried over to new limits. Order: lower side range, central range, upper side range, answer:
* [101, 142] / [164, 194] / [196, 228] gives 1.5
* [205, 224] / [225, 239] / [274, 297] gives 0.9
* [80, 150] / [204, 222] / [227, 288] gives -0.7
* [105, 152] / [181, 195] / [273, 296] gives 1.1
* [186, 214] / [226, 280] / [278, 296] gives 4.1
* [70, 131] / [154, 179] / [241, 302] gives -0.7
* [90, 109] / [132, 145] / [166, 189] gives -3.3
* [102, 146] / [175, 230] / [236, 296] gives 2.0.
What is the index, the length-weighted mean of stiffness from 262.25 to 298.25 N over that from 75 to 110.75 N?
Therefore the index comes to 1.03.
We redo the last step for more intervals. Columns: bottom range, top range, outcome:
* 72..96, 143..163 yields 1.13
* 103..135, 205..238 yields 0.78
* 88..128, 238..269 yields 0.88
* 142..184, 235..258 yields 0.92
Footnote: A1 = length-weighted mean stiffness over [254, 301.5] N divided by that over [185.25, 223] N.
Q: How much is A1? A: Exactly 0.91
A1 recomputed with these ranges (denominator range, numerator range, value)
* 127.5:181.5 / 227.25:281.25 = 0.83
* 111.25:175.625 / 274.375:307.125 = 0.84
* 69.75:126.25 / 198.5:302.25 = 0.95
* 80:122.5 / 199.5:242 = 1.00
